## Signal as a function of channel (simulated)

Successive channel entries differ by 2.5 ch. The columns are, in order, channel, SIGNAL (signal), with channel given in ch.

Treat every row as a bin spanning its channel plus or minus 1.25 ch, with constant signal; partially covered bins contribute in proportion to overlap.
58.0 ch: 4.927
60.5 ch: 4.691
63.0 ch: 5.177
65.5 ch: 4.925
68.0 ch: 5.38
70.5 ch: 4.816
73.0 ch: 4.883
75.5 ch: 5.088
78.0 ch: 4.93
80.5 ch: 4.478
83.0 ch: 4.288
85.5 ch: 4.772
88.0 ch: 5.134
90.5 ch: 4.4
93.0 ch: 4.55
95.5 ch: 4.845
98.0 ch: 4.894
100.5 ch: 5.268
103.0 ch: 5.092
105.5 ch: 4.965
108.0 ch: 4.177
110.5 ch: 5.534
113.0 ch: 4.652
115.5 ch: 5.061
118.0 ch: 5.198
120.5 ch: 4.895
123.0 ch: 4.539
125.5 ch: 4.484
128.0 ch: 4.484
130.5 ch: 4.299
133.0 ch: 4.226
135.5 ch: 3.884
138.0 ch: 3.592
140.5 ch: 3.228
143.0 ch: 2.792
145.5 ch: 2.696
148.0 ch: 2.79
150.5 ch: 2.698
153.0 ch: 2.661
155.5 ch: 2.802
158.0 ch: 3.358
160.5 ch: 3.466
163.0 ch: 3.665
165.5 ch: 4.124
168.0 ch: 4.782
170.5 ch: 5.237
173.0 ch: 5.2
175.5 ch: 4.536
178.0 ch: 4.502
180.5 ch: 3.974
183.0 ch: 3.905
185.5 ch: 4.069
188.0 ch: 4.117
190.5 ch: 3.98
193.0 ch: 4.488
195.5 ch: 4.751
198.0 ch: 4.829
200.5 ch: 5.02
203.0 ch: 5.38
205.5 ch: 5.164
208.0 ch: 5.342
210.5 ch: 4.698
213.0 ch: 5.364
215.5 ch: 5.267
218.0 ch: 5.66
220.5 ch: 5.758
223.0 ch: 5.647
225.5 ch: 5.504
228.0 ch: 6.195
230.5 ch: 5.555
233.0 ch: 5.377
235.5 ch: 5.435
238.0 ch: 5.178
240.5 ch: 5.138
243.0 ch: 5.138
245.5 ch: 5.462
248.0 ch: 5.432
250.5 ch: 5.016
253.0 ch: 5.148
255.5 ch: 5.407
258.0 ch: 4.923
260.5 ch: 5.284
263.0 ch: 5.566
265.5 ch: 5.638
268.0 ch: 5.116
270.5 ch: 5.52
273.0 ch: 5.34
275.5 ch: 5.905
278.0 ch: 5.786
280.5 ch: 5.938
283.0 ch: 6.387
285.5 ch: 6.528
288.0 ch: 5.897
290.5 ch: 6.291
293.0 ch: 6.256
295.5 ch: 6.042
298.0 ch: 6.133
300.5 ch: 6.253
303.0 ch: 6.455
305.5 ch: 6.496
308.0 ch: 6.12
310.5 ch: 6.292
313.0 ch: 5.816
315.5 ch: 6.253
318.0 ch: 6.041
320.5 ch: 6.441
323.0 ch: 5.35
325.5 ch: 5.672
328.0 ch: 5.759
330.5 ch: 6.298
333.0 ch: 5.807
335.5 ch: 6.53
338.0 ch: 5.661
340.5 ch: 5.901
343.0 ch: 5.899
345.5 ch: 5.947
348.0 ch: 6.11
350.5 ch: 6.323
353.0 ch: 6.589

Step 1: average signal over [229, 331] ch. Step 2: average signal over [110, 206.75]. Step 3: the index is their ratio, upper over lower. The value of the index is 1.38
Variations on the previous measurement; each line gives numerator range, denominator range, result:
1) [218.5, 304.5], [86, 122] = 1.16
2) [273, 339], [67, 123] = 1.25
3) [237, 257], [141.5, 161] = 1.81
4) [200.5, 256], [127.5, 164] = 1.60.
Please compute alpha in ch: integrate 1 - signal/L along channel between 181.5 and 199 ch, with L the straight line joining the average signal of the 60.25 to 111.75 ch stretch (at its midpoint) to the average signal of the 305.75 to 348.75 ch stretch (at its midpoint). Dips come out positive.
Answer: 3.49 ch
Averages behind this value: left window 4.87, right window 6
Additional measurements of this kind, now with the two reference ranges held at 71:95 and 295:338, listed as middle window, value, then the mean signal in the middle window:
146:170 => 8.19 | 3.41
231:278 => 3.12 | 5.35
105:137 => 2.06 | 4.63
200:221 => 0.72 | 5.29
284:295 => -0.55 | 6.23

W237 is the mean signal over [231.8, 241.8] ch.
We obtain 5.28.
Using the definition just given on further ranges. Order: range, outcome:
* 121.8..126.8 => 4.51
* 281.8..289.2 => 6.27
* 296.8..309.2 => 6.29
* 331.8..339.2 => 6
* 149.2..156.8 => 2.72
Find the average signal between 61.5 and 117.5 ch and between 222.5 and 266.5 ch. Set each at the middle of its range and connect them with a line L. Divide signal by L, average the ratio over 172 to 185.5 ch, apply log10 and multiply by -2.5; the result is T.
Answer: 0.18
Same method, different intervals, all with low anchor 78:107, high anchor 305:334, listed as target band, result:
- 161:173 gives 0.16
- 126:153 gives 0.41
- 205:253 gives 0.03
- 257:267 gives 0.07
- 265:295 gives -0.02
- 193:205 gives 0.09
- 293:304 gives -0.06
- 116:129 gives 0.05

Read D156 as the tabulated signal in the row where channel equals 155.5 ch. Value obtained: 2.802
